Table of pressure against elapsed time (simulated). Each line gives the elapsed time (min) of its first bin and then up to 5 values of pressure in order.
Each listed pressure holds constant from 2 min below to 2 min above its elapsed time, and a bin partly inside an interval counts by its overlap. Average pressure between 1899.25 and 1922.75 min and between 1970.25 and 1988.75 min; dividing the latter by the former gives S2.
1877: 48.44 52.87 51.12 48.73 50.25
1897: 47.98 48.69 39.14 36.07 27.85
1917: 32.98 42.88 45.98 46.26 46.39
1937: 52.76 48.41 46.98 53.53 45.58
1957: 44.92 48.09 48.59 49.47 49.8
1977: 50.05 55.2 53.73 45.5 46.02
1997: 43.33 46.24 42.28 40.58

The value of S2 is 1.4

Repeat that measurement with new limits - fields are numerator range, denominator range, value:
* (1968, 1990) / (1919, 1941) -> 1.08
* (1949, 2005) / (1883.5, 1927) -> 1.13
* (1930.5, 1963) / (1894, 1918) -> 1.22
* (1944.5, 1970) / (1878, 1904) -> 0.97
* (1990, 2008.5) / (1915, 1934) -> 1.03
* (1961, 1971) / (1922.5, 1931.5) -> 1.06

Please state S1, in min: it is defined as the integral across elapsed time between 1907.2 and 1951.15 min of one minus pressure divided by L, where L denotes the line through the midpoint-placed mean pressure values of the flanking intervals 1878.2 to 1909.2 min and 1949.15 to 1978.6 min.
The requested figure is 3.9 min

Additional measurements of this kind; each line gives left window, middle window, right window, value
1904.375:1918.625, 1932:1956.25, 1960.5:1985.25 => -3.6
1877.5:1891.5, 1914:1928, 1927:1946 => 2.5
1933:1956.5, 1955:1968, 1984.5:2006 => 0.1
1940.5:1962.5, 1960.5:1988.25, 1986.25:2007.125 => -2.5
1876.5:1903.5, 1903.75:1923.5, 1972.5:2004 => 5.4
